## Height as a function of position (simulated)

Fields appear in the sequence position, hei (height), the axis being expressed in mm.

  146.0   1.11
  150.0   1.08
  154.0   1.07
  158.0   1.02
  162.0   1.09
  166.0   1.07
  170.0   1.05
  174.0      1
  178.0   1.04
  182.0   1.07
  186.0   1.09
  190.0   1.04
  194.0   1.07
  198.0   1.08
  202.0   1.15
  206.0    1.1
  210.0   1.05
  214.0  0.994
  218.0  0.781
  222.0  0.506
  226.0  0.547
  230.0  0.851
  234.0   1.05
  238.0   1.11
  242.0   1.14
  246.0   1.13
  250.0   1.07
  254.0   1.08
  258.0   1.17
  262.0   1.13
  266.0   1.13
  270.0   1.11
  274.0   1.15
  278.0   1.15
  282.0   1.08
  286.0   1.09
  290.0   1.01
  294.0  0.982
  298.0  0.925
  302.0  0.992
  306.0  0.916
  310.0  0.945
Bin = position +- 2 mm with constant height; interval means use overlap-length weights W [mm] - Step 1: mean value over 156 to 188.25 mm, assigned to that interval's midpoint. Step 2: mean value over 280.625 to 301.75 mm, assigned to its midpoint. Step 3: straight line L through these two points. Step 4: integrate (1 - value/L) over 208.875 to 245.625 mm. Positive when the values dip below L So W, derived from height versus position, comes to 4.8 mm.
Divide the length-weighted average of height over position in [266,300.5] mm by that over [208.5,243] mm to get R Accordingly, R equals 1.2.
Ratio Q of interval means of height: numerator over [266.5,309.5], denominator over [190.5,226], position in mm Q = 1.1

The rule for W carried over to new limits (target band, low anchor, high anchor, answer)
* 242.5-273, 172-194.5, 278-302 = -2.53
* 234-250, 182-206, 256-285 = 0.05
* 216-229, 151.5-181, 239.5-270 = 5.52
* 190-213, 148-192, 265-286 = -0.13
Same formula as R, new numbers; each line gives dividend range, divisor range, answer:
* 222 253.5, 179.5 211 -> 0.89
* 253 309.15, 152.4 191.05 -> 1.01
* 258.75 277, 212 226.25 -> 1.56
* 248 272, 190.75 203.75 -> 1.02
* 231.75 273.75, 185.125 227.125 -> 1.17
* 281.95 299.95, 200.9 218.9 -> 0.99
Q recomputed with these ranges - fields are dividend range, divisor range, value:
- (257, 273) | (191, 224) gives 1.17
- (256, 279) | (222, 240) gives 1.35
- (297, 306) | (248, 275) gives 0.85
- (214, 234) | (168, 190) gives 0.71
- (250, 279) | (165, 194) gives 1.07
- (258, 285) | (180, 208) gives 1.04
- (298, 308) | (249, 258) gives 0.86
